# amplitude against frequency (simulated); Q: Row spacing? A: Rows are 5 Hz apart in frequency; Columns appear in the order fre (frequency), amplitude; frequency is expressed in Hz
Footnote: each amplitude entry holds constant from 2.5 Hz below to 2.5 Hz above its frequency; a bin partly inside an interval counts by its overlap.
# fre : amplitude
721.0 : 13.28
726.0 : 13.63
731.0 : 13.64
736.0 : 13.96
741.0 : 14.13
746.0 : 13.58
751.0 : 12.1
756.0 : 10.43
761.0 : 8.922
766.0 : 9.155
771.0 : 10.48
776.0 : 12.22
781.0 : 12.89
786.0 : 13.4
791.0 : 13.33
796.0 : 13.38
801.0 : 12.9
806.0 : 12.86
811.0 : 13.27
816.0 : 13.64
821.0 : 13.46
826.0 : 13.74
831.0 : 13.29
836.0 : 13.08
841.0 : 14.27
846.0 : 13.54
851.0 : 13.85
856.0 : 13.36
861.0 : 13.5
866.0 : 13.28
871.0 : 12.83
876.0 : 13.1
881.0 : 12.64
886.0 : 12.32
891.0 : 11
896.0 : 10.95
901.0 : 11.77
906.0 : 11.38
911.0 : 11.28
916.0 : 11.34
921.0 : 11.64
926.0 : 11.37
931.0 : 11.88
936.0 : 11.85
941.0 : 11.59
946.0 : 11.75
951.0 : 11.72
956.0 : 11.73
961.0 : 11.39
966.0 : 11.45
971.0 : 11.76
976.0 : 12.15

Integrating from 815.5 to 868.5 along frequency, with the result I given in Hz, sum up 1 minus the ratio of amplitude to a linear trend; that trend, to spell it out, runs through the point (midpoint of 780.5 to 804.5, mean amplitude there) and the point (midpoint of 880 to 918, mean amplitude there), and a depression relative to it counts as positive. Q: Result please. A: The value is -4.8 Hz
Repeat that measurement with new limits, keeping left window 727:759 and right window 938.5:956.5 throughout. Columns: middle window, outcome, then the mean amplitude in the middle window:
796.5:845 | -3.6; 13.4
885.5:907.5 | 1.1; 11.4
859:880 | -1.7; 13.1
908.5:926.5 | 0.7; 11.4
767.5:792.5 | 0.8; 12.3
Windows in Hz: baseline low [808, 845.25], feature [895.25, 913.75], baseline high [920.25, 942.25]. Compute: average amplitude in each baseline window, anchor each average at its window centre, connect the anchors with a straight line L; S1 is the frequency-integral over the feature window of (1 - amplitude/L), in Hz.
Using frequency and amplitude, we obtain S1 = 1.2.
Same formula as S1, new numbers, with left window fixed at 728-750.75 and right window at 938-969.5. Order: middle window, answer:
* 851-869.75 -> -1.4 Hz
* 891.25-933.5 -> 2.0 Hz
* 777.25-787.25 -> 0.2 Hz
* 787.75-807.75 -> -0.1 Hz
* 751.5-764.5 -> 3.3 Hz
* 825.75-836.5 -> -0.5 Hz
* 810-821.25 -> -0.5 Hz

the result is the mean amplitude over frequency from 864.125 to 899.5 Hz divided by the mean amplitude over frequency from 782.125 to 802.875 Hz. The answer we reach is 0.93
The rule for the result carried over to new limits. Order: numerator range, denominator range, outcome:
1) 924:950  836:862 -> 0.86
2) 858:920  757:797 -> 1.04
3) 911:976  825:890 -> 0.88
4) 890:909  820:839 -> 0.84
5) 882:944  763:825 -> 0.92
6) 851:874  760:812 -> 1.10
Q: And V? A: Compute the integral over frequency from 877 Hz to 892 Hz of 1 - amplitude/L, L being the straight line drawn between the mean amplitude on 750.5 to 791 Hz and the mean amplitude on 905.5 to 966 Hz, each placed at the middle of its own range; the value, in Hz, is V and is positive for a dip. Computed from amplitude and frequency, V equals -0.9 Hz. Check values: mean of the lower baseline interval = 11.3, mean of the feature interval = 12.2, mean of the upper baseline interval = 11.6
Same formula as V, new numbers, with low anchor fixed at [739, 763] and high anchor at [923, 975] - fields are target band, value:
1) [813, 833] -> -3.0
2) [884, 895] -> 0.2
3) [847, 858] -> -1.7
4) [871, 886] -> -1.3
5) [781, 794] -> -1.6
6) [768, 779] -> 0.5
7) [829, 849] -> -3.1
